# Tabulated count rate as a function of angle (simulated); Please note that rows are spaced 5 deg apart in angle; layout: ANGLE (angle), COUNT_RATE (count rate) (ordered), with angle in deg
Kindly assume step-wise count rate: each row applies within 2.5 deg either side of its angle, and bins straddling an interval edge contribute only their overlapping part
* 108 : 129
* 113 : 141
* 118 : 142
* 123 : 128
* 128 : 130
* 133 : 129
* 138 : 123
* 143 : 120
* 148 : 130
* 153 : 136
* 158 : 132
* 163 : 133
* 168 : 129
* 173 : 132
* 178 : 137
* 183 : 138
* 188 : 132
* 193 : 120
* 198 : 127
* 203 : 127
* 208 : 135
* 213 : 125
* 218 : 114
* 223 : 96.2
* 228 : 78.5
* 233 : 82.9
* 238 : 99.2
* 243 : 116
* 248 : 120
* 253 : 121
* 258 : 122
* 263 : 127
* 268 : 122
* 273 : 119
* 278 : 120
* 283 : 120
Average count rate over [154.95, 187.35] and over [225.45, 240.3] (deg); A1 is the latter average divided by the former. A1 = 0.65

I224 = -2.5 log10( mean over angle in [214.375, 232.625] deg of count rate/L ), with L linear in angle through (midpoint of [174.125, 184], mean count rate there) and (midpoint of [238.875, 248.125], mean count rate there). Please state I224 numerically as 0.250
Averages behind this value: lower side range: 137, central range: 96.5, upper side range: 114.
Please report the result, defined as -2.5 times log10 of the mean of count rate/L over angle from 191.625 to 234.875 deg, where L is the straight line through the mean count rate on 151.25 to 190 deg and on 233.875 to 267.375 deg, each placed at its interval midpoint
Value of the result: 0.12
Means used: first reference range 134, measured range 112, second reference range 116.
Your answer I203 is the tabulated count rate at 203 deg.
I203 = 127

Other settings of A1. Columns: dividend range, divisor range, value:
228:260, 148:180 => 0.81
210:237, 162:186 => 0.75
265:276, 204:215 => 0.93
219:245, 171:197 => 0.72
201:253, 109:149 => 0.84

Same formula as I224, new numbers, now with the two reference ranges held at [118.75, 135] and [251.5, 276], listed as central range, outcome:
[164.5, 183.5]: -0.05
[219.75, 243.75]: 0.31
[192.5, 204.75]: 0.01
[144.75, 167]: -0.03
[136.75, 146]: 0.07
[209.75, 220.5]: 0.04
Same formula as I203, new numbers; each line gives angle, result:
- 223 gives 96.2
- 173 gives 132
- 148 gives 130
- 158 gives 132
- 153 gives 136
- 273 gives 119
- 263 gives 127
